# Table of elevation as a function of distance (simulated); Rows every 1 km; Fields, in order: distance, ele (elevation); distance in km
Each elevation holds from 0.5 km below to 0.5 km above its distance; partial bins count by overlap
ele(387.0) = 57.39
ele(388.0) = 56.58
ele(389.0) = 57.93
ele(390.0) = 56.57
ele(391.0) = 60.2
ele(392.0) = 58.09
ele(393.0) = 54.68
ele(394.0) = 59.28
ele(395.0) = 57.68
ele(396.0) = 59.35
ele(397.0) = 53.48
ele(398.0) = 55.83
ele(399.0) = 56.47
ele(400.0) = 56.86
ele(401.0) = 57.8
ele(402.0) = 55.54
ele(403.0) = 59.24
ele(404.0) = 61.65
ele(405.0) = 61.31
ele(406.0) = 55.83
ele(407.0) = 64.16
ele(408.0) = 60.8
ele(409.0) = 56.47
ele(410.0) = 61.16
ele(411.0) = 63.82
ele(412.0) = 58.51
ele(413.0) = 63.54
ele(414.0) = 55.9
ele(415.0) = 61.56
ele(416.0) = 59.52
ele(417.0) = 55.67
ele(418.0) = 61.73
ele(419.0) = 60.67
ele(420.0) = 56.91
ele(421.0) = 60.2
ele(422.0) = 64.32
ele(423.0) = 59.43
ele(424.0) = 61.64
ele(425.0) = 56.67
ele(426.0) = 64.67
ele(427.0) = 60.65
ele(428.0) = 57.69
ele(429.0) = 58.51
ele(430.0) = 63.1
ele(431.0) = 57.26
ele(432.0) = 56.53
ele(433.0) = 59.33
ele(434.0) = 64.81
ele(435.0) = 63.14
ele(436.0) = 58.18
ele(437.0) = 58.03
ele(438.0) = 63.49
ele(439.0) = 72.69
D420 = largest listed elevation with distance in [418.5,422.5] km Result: 64.32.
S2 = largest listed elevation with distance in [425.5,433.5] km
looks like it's 64.67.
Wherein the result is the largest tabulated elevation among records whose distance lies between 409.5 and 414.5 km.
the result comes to 63.82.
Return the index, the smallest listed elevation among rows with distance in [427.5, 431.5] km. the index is 57.26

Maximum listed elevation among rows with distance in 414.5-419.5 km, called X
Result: 61.73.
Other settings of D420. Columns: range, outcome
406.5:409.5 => 64.16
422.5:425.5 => 61.64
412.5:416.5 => 63.54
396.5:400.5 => 56.86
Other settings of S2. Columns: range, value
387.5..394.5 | 60.2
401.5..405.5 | 61.65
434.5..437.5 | 63.14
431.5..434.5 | 64.81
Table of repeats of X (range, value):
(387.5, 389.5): 57.93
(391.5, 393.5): 58.09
